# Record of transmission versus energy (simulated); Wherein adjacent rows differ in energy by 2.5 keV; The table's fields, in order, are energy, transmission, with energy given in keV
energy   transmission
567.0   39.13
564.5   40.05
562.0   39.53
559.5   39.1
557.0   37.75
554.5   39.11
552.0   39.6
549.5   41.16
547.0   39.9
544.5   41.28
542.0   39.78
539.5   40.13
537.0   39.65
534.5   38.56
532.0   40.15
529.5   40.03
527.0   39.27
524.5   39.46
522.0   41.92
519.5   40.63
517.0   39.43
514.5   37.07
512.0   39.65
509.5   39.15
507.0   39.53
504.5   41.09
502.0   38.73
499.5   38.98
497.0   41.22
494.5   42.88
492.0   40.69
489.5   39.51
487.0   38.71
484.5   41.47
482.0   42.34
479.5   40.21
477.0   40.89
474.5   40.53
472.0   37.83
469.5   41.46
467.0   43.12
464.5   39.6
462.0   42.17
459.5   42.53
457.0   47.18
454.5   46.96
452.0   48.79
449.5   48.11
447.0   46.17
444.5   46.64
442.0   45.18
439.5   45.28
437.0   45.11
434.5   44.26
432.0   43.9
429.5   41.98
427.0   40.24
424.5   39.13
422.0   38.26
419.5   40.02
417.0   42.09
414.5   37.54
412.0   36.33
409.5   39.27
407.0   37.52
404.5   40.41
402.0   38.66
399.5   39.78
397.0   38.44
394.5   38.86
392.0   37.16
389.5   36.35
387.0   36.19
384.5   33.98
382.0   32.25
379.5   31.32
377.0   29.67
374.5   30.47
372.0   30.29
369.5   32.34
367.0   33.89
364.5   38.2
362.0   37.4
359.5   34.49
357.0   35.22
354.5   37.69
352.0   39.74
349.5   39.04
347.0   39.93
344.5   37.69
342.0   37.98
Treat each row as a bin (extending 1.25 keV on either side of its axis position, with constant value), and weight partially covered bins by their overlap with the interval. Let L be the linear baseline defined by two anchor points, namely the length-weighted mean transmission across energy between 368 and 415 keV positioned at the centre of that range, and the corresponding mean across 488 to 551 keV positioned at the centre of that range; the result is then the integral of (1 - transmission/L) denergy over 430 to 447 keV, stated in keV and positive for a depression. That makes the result -3.6 keV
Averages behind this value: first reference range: 35.6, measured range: 45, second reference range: 40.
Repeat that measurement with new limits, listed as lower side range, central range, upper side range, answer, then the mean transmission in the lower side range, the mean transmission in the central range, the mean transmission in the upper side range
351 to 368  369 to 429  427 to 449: 6.1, 36.7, 36.6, 44.7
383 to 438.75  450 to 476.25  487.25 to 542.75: -2.3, 39.4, 43.1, 39.9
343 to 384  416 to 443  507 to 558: -4.0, 35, 42.3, 39.7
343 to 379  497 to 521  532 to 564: -0.4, 35.4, 39.5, 39.7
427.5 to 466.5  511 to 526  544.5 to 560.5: 0.6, 44.8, 39.7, 39.6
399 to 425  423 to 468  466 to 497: -4.9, 39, 44.2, 40.8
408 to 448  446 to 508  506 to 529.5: -2.1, 41.9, 42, 39.6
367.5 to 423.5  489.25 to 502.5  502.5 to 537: -0.5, 36.2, 40.5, 39.7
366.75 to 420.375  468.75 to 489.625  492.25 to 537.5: -0.9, 36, 40.3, 39.9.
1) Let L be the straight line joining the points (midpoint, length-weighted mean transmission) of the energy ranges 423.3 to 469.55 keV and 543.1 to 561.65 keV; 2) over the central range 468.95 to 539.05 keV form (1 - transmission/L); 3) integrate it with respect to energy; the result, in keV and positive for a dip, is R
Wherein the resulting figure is 2.9 keV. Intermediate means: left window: 44.2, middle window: 40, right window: 39.7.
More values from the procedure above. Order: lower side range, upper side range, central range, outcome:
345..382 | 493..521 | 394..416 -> -1.3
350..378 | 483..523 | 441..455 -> -3.4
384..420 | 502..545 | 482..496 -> -0.5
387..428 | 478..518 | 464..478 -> -0.3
